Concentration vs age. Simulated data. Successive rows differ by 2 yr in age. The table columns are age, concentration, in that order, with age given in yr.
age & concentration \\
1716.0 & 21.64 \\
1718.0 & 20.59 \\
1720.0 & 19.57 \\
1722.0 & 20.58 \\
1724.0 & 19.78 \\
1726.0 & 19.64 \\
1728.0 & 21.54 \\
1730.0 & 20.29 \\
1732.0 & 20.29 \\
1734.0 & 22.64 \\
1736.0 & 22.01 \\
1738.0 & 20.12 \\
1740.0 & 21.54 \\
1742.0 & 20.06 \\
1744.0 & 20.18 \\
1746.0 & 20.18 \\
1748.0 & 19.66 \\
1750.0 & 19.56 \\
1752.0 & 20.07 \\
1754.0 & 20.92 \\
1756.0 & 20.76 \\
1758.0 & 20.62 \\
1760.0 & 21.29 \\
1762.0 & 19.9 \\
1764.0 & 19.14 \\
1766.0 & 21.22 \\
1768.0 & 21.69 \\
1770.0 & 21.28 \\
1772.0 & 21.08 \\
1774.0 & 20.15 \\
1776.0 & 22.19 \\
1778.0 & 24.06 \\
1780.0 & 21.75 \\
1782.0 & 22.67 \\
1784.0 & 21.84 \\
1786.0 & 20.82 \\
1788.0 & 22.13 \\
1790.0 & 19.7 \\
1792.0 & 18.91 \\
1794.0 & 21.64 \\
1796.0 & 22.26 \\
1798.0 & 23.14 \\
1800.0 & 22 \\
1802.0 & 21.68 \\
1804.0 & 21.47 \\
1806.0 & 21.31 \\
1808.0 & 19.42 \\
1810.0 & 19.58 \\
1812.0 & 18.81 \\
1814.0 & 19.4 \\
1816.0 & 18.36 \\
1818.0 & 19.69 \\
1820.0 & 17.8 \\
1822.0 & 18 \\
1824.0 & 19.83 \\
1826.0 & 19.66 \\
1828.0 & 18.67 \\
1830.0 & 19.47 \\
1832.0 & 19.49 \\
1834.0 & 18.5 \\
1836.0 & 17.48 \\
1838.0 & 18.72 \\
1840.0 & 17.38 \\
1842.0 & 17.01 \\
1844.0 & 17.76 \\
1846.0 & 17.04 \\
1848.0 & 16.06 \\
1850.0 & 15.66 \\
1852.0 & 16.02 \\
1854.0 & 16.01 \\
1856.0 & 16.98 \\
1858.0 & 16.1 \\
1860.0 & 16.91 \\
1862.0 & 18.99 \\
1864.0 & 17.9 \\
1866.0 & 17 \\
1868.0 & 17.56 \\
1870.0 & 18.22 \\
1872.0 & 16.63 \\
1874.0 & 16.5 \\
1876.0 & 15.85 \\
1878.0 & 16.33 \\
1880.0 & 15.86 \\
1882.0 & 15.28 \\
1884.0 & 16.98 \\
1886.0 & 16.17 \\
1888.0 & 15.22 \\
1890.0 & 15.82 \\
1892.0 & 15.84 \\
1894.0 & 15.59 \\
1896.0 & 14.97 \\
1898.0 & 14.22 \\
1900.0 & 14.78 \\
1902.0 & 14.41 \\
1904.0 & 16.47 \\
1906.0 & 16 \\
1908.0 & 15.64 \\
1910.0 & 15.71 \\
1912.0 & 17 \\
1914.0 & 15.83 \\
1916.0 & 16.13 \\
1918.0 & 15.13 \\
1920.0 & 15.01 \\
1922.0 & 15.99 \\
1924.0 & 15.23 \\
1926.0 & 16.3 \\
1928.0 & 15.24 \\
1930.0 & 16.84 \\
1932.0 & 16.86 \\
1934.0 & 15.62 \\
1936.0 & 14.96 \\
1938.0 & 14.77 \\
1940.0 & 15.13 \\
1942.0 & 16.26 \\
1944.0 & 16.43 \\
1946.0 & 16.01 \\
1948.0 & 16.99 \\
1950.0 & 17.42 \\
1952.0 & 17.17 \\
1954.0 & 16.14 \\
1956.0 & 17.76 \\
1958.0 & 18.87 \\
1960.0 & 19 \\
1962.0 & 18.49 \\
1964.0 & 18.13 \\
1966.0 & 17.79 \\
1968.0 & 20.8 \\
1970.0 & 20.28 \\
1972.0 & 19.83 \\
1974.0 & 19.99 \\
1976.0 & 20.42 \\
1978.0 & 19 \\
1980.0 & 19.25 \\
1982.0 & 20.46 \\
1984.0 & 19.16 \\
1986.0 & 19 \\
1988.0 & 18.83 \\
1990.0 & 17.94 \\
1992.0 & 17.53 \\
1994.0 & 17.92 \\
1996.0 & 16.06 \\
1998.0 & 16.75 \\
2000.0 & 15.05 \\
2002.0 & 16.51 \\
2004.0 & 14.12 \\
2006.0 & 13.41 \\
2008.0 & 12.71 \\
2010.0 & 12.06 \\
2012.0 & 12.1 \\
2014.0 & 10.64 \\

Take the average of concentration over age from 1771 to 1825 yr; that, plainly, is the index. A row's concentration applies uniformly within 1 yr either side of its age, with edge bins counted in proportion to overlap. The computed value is 20.7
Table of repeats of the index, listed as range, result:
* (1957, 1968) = 18.7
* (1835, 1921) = 16.3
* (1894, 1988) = 17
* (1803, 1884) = 17.9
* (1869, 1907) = 15.8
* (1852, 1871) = 17.2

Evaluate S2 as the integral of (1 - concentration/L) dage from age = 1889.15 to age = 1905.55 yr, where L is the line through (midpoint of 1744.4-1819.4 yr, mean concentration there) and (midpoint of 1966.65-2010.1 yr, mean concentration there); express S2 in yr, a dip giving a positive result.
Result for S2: 3.3 yr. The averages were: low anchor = 20.8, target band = 15.3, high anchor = 17.7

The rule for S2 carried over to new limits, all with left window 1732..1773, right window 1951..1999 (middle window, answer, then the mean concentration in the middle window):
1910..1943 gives 5.7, 15.8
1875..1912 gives 7.1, 15.7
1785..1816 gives -0.8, 20.7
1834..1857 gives 3.3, 17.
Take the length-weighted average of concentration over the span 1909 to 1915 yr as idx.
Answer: 16.2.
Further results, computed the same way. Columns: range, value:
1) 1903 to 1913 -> 16.2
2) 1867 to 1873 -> 17.5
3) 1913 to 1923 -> 15.6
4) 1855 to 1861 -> 16.7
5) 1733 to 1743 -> 21.3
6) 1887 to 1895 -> 15.6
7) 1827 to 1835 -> 19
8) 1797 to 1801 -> 22.6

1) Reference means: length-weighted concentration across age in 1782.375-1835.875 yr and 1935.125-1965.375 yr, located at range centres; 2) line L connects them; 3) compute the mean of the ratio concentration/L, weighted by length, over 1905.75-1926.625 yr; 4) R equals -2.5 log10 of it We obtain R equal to 0.12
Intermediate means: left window 20.1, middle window 15.8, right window 16.9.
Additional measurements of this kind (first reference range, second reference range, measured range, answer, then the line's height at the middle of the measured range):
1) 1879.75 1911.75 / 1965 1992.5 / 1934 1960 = 0.09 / 17.9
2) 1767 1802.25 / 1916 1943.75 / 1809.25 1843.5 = 0.07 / 19.9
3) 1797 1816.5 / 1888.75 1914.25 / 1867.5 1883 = 0.03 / 16.9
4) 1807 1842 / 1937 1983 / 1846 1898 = 0.13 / 18.5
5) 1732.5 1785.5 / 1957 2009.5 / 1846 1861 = 0.21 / 19.7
